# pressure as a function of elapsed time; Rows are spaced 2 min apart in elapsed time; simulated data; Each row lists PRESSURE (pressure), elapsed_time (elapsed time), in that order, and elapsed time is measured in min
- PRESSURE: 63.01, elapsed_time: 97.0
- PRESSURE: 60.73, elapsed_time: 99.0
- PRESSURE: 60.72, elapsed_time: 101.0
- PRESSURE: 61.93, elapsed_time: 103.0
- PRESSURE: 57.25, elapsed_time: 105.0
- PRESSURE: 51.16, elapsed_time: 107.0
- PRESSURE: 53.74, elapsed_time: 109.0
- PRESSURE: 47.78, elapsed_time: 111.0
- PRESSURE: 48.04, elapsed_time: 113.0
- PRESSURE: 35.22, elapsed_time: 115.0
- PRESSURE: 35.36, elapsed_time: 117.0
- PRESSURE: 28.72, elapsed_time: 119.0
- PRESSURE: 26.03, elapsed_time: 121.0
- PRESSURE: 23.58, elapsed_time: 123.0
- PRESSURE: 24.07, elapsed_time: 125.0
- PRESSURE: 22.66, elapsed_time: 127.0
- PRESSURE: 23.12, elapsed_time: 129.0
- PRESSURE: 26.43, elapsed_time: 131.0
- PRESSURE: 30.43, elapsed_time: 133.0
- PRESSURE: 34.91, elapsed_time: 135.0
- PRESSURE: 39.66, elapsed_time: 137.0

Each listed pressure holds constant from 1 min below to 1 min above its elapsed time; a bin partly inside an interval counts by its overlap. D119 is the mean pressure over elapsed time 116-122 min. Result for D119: 30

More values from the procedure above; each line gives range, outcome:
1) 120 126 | 24.6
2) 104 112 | 52.5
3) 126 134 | 25.7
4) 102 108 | 56.8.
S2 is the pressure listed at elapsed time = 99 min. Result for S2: 60.73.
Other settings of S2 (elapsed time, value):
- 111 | 47.78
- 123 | 23.58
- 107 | 51.16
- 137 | 39.66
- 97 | 63.01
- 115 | 35.22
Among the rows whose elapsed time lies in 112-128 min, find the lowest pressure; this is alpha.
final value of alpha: 22.66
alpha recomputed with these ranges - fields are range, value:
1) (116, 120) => 28.72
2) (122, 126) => 23.58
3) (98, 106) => 57.25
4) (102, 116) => 35.22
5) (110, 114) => 47.78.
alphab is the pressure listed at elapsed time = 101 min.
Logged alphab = 60.72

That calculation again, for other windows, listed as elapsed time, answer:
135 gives 34.91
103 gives 61.93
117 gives 35.36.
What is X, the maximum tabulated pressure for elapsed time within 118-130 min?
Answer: 28.72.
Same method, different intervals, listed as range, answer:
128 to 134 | 30.43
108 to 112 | 53.74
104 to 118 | 57.25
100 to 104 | 61.93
